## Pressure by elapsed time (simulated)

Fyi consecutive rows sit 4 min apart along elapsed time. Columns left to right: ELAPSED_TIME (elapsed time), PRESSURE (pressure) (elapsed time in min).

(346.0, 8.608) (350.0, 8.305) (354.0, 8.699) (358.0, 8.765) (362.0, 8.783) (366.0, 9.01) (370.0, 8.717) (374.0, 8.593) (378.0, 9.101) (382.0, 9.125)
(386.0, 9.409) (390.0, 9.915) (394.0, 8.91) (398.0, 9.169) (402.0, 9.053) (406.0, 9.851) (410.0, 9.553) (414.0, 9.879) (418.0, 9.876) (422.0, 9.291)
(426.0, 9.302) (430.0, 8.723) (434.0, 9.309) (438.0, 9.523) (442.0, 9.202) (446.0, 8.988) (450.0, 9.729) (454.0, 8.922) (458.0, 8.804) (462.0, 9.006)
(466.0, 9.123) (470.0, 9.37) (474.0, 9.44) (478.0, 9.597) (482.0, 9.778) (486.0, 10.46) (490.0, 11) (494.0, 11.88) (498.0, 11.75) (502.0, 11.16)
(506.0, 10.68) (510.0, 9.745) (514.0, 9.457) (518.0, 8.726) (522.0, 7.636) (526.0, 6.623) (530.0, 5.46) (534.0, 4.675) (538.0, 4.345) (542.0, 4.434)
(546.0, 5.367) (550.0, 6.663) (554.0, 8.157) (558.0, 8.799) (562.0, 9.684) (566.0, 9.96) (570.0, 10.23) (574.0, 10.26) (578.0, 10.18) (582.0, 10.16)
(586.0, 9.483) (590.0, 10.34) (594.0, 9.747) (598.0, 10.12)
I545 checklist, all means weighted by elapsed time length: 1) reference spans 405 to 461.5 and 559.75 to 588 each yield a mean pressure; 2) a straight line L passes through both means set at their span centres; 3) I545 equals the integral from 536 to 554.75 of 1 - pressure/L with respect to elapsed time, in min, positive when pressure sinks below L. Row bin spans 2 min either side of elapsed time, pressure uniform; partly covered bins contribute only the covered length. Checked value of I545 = 8.03 min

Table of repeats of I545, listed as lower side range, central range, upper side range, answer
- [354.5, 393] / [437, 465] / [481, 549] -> -1.6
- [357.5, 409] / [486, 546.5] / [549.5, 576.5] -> 5.8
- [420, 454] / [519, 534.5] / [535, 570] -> 2.7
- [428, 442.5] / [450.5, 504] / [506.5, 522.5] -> -4.9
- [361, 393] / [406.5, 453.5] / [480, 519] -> 1.4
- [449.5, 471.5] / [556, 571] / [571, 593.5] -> 0.4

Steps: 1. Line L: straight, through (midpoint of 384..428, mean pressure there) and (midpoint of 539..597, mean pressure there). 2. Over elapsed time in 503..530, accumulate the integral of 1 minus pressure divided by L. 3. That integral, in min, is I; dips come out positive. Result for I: 1.0 min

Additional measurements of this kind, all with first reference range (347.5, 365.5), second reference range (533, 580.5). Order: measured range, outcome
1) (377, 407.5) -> -2.86 min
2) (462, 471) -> -1.07 min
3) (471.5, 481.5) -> -1.70 min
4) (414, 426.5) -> -1.75 min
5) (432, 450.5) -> -2.25 min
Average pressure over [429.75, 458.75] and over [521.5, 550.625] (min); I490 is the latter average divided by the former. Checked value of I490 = 0.60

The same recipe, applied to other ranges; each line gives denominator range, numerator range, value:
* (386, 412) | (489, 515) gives 1.15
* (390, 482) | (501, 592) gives 0.89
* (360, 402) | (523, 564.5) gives 0.72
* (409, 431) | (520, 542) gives 0.59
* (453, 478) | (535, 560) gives 0.68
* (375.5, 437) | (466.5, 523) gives 1.08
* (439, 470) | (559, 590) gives 1.09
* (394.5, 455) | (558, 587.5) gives 1.06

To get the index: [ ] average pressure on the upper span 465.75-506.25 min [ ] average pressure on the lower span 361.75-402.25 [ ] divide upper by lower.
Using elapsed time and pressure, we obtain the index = 1.1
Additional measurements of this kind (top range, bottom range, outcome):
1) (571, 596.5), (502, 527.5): 1.11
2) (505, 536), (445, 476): 0.85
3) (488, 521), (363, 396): 1.15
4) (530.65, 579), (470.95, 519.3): 0.74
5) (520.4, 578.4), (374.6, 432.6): 0.79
